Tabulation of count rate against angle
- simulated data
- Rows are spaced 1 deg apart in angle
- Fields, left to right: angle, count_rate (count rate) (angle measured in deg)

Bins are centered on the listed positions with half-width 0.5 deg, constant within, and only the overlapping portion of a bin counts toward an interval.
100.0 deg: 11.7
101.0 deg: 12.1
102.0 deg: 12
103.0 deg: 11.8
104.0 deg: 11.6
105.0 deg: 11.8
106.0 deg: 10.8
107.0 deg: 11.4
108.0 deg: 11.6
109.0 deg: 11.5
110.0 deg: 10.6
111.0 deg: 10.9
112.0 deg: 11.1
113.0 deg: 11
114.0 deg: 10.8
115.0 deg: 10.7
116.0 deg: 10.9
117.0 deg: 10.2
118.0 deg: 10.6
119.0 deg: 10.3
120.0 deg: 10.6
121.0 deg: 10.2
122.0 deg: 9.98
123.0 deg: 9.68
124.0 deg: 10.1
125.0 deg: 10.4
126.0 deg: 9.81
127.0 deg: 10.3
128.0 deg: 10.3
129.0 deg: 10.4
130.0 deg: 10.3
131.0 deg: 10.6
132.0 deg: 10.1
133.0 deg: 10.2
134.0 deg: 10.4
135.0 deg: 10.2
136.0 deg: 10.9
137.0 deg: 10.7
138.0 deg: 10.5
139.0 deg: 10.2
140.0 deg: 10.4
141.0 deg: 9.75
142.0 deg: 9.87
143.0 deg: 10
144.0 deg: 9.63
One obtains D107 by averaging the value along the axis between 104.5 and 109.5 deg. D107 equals 11.4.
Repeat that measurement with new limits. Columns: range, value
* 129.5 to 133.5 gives 10.3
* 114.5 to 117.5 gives 10.6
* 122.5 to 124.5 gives 9.89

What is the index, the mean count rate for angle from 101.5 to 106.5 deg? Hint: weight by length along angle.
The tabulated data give 11.6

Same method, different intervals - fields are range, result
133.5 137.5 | 10.6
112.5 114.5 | 10.9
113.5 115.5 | 10.8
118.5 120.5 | 10.4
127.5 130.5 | 10.3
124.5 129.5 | 10.2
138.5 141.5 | 10.1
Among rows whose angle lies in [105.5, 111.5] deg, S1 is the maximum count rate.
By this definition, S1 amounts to 11.6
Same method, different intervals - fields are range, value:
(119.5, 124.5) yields 10.6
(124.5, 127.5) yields 10.4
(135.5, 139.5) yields 10.9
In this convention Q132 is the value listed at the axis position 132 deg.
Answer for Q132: 10.1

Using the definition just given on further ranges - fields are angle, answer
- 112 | 11.1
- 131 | 10.6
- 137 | 10.7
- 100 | 11.7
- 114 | 10.8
